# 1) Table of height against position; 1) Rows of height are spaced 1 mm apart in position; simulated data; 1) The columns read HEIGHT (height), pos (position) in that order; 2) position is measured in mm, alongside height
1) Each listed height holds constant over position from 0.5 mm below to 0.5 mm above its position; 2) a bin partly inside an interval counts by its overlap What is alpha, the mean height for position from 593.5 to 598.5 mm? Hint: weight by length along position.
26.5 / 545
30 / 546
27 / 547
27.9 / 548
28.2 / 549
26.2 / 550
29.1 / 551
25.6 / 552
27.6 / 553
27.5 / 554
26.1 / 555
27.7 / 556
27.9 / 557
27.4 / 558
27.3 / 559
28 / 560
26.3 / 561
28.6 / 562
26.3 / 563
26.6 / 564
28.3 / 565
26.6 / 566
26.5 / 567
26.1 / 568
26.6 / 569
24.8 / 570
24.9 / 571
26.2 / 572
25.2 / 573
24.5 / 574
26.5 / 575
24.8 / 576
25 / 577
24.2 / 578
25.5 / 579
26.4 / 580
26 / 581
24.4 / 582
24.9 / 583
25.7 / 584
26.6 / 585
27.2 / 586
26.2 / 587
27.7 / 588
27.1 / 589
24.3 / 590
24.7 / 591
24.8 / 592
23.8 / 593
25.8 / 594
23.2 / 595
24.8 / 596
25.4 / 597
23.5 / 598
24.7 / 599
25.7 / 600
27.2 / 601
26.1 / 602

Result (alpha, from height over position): 24.5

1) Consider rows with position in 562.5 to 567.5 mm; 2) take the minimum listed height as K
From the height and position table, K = 26.3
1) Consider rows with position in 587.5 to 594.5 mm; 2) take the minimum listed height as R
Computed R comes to 23.8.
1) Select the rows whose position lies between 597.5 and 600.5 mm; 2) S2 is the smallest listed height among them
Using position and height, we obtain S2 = 23.5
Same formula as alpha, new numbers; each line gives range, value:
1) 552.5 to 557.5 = 27.4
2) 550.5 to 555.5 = 27.2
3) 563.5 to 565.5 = 27.5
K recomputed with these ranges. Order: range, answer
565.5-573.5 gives 24.8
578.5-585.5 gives 24.4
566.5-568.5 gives 26.1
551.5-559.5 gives 25.6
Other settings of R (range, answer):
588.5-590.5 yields 24.3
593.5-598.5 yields 23.2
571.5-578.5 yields 24.2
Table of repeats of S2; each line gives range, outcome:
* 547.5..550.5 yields 26.2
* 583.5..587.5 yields 25.7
